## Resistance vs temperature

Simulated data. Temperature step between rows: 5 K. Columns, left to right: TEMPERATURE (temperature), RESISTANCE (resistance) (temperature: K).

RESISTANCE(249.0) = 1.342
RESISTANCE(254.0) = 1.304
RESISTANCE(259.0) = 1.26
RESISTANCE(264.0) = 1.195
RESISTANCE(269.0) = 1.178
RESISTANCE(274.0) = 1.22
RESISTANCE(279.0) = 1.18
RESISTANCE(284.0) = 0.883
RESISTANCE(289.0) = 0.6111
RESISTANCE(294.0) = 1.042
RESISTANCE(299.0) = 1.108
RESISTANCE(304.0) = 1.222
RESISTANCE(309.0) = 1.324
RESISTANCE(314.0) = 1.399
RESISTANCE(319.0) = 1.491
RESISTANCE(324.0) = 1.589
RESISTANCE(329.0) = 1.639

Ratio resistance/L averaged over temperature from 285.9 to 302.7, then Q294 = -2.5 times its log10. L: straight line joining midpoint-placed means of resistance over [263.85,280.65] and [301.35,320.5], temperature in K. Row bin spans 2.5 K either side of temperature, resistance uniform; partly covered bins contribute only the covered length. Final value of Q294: 0.340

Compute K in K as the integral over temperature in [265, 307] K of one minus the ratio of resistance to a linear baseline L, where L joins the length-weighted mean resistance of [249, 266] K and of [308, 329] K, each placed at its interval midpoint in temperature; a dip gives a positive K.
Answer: 9.28 K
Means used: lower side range 1.27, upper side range 1.48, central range 1.06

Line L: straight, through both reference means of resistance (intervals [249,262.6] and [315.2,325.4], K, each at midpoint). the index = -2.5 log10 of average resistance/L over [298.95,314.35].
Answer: 0.159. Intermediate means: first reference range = 1.29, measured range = 1.27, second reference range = 1.52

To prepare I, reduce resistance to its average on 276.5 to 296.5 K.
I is 0.929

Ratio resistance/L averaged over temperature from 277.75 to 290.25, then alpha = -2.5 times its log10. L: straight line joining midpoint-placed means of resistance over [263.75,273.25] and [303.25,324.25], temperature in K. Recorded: 0.37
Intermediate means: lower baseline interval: 1.19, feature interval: 0.891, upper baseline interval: 1.4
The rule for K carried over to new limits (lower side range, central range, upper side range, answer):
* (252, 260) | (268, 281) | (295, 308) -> 0.45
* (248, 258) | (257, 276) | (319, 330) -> 2.09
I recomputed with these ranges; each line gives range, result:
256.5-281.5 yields 1.21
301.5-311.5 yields 1.27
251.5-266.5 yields 1.25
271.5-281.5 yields 1.2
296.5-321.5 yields 1.31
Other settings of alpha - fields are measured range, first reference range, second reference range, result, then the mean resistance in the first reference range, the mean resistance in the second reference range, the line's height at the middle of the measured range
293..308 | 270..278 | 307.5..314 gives 0.14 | 1.2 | 1.35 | 1.31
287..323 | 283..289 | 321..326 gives -0.01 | 0.77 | 1.58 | 1.18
